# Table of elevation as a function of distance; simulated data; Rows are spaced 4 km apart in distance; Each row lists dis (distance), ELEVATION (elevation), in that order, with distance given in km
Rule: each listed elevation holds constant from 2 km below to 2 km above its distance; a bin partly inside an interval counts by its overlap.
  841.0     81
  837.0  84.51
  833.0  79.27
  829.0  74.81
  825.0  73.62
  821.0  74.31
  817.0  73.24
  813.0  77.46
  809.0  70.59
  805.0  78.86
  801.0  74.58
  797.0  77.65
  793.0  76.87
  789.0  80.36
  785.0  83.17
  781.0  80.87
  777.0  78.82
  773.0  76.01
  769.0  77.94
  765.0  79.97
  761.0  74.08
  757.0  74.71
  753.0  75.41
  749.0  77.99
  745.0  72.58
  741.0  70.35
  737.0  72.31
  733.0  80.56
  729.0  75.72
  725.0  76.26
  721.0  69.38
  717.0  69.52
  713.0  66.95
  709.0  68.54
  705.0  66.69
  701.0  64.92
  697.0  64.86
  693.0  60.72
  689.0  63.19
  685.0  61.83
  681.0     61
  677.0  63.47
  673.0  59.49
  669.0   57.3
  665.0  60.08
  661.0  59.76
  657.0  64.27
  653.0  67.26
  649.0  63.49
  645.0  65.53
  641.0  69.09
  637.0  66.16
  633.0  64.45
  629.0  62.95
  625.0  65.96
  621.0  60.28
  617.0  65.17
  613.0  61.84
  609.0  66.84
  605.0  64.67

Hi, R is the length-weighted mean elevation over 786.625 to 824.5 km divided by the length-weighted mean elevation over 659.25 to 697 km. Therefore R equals 1.2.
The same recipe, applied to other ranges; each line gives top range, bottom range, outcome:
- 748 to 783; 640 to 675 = 1.23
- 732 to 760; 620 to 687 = 1.18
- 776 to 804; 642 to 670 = 1.25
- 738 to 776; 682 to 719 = 1.16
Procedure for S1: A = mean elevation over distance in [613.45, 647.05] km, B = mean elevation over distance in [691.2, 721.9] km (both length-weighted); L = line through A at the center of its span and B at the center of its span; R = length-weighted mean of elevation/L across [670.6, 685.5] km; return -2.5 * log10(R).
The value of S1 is 0.08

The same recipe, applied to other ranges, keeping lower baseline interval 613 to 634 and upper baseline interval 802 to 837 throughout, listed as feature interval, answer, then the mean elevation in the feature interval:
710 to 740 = -0.04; 72.7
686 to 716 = 0.05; 65.2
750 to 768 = -0.06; 76.3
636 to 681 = 0.04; 63.1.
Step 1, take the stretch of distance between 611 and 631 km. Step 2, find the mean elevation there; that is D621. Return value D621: 63.2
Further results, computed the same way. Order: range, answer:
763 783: 78.7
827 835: 77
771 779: 77.4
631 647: 66.3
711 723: 68.6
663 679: 60.1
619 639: 64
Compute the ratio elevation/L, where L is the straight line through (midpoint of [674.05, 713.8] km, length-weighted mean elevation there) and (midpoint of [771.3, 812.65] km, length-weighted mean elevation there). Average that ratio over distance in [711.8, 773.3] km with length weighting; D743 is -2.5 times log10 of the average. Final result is -0.05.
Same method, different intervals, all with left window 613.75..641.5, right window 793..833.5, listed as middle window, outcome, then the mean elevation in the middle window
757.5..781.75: -0.069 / 77.6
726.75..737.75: -0.089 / 76.6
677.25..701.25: 0.091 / 62.6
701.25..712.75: 0.033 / 67.1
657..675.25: 0.120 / 59.8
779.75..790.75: -0.109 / 81.5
